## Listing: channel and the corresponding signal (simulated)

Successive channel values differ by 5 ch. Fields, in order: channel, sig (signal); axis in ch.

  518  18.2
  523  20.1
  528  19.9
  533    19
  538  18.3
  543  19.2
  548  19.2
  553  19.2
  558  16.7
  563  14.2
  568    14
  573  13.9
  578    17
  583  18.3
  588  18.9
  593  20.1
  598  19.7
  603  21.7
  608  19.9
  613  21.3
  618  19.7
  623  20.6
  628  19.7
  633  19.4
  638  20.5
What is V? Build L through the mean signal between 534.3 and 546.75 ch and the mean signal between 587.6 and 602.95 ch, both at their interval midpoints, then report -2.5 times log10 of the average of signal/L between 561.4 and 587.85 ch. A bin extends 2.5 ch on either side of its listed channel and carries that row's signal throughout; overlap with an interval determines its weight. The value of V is 0.231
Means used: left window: 18.8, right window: 20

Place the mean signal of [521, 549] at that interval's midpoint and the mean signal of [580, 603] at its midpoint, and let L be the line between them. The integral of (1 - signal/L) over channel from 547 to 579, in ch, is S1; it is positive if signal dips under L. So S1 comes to 5.3 ch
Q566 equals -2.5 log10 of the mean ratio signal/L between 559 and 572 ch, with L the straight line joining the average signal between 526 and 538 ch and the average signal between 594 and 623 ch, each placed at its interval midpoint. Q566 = 0.344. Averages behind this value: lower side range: 19.2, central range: 14.4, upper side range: 20.5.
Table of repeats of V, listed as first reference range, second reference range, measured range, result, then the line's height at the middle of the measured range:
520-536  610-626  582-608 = 0.02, 20.3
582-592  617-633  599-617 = -0.07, 19.5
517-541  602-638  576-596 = 0.07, 19.9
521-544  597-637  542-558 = 0.04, 19.5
